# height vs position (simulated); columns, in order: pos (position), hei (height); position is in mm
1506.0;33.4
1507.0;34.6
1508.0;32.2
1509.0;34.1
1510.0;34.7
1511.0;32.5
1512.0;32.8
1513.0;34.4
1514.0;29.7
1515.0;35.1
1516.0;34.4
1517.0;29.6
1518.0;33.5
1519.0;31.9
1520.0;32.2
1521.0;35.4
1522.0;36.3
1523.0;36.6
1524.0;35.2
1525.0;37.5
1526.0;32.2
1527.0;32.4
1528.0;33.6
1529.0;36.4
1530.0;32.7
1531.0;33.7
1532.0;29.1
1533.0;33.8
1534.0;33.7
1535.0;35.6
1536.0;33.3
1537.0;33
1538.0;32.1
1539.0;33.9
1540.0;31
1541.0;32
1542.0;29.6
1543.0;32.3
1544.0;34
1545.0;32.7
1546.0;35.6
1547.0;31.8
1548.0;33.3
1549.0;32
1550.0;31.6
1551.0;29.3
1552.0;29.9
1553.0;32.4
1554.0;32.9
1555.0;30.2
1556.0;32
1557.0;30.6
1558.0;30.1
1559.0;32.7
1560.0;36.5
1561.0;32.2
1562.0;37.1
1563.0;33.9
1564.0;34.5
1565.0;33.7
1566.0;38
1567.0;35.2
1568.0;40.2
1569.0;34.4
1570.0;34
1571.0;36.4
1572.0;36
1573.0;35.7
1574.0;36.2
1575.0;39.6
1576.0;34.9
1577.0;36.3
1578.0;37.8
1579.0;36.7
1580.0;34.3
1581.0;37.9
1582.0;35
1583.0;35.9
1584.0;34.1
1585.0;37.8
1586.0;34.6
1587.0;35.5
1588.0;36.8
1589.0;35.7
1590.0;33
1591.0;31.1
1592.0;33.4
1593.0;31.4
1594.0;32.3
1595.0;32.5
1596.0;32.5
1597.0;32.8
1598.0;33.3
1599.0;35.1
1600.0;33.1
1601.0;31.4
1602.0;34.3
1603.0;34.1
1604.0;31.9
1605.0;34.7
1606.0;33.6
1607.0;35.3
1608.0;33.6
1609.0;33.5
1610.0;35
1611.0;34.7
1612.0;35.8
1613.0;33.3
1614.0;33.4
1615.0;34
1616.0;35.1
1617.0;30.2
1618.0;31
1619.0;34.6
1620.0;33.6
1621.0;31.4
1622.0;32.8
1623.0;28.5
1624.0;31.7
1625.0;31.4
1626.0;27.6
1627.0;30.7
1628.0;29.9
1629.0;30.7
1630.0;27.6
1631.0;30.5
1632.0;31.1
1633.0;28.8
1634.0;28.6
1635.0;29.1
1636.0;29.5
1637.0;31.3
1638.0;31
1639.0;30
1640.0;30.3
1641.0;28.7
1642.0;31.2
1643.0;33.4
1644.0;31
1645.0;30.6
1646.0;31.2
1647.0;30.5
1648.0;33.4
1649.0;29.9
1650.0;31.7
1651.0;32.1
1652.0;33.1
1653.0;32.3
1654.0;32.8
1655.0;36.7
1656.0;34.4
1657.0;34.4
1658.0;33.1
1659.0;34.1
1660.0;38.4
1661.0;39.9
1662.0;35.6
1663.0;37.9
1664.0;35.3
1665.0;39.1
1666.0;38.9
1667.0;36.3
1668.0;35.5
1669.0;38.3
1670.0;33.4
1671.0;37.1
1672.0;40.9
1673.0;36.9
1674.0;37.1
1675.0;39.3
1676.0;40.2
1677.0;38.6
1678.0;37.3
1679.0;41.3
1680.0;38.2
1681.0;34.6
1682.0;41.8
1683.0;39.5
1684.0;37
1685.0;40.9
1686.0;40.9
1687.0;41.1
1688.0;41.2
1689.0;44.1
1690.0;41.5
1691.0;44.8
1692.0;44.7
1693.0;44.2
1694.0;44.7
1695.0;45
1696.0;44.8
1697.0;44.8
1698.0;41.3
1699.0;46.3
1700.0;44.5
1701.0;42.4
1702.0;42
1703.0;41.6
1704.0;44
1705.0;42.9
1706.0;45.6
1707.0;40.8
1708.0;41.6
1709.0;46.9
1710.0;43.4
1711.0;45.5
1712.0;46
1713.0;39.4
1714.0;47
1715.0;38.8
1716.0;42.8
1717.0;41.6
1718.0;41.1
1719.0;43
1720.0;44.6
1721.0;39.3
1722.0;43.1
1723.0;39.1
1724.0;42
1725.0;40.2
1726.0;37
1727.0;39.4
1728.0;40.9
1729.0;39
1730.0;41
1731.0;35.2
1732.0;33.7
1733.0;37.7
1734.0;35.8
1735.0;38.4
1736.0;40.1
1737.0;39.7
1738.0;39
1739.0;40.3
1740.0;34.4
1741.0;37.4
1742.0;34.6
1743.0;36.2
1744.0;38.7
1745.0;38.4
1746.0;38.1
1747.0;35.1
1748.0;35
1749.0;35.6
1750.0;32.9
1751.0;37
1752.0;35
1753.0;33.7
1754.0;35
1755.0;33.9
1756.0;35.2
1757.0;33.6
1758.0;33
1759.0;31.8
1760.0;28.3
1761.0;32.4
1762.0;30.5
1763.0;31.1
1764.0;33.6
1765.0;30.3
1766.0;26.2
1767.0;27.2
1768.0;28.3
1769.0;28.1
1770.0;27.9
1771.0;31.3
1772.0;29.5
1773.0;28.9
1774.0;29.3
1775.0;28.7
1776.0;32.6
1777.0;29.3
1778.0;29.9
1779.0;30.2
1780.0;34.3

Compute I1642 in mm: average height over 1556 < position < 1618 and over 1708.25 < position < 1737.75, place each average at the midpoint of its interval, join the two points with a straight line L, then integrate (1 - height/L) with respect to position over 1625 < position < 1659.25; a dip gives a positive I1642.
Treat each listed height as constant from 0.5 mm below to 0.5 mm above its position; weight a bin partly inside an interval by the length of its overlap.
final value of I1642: 5.4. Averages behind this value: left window 34.5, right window 40.7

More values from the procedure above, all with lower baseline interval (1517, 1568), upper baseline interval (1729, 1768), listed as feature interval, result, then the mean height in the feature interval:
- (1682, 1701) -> -4.6 mm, 42.8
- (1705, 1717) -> -3.1 mm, 43.3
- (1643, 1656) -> 0.7 mm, 32.2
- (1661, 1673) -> -1.1 mm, 37.2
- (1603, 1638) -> 2.0 mm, 31.9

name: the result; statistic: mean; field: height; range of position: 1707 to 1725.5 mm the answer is 42.5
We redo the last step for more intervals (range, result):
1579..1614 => 34.1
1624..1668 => 32.4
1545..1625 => 33.9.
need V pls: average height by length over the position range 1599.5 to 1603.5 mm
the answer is 33.2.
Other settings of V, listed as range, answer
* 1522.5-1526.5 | 35.4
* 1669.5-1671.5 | 35.2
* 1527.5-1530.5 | 34.2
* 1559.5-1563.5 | 34.9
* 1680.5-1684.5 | 38.2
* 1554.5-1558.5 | 30.7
